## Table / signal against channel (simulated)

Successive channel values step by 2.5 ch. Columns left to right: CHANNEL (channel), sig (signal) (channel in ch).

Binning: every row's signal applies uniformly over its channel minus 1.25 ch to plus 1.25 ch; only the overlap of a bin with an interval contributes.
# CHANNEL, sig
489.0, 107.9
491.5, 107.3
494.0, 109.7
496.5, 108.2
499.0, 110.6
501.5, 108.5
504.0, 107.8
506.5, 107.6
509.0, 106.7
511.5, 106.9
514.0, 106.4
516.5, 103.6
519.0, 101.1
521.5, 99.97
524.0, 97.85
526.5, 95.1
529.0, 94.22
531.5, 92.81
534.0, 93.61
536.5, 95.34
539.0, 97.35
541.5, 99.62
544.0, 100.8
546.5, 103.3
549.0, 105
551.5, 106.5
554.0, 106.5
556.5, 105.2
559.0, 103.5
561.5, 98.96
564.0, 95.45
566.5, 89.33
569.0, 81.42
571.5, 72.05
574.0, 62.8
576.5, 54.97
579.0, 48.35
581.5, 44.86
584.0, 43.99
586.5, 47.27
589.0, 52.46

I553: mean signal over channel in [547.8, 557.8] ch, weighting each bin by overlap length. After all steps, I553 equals 106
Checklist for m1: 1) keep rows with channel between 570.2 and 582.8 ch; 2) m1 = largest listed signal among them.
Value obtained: 72.05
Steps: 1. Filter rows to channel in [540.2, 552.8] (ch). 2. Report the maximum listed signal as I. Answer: 106.5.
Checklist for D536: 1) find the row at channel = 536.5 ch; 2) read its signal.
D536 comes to 95.34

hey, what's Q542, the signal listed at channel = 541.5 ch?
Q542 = 99.62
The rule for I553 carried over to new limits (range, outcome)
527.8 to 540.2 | 94.7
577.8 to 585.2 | 45.7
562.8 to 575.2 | 80.2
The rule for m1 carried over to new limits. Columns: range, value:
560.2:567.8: 98.96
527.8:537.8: 95.34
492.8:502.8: 110.6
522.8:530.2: 97.85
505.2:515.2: 107.6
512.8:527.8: 106.4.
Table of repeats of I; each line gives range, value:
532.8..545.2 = 100.8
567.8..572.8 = 81.42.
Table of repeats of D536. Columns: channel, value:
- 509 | 106.7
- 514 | 106.4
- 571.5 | 72.05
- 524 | 97.85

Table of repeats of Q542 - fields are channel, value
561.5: 98.96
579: 48.35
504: 107.8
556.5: 105.2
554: 106.5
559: 103.5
